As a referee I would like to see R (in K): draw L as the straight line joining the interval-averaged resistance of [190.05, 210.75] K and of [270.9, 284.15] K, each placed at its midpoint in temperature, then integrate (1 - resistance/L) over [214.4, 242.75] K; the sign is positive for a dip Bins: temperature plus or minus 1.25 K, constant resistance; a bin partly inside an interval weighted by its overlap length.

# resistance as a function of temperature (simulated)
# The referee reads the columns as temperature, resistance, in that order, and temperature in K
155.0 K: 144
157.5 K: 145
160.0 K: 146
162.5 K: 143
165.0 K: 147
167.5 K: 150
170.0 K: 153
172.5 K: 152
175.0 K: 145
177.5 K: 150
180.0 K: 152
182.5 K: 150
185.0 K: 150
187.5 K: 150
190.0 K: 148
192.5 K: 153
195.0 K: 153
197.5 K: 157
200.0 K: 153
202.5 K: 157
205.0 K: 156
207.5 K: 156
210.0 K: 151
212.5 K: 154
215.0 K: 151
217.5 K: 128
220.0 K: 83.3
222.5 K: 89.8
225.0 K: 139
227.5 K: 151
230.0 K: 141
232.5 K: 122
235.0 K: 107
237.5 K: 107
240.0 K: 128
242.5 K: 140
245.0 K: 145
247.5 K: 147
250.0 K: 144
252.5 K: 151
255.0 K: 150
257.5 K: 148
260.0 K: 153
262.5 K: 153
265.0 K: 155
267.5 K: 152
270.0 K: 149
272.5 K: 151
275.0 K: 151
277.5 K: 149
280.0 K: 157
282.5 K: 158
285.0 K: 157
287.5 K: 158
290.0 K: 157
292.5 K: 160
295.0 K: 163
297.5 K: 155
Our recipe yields 5.7 K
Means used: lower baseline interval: 154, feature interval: 123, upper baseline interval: 153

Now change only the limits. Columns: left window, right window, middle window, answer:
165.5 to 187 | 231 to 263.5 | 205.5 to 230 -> 1.4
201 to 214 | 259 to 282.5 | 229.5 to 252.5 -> 3.2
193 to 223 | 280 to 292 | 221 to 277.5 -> 4.1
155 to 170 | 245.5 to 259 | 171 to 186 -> -0.3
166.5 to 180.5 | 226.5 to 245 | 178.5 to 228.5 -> -1.4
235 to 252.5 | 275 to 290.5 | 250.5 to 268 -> -1.1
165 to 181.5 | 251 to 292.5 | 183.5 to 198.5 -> -0.1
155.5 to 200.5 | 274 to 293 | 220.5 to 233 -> 2.2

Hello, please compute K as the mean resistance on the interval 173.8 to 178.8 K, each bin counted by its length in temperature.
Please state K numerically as 148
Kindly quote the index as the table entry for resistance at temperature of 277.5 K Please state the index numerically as 149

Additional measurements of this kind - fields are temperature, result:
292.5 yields 160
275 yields 151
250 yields 144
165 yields 147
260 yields 153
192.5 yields 153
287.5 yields 158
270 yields 149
